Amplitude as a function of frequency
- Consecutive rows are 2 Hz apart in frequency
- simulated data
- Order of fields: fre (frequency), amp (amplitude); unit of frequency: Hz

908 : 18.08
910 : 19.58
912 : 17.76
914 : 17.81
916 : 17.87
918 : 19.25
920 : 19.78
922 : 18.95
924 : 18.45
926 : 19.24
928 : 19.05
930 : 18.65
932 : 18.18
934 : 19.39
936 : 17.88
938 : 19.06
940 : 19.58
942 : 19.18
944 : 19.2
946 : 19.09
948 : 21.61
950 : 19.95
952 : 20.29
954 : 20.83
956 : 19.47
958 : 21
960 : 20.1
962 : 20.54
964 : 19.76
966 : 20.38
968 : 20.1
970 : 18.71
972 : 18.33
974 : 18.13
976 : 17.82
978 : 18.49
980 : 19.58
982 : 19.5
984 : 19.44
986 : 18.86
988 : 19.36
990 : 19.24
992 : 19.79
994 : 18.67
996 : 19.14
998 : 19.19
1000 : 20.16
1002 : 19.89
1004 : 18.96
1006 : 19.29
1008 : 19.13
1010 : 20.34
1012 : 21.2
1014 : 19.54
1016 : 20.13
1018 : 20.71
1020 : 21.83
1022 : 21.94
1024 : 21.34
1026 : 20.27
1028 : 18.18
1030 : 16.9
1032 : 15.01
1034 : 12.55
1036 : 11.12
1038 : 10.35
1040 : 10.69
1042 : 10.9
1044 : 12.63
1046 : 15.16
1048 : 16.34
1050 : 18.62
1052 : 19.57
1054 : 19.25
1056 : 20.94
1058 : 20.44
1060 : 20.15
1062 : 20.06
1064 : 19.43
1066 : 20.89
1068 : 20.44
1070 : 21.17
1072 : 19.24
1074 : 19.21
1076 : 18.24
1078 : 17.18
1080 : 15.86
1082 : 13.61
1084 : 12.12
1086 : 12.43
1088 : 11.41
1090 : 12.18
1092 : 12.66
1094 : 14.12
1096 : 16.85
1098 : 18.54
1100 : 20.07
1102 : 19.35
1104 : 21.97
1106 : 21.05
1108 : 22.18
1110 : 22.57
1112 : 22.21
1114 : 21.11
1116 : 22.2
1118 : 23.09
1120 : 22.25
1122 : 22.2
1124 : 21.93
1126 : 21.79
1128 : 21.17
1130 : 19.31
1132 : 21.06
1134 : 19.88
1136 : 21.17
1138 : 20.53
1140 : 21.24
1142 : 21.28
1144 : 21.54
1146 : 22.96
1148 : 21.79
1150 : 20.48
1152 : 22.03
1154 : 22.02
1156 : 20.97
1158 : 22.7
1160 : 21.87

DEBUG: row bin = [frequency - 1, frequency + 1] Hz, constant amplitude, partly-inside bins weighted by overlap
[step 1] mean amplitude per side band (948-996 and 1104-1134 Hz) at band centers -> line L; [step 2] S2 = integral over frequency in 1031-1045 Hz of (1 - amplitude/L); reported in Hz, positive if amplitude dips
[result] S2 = 5.87 Hz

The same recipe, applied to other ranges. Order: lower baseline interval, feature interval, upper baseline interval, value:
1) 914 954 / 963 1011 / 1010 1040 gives -2.3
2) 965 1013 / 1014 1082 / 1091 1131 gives 7.1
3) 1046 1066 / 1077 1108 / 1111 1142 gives 6.5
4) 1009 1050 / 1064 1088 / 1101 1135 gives 2.6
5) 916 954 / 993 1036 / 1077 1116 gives -1.7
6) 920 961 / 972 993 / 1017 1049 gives -1.3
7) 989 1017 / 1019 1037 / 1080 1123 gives 1.5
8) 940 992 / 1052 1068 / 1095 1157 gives 0.3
